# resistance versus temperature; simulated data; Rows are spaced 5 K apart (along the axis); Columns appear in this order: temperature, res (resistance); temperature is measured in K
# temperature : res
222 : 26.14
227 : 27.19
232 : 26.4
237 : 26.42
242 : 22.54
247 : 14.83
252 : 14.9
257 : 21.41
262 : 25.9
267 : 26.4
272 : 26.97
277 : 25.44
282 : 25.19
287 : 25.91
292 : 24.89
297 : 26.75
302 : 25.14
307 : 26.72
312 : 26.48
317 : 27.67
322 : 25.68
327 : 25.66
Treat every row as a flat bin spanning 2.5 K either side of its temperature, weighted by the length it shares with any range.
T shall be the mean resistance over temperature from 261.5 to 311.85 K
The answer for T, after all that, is 26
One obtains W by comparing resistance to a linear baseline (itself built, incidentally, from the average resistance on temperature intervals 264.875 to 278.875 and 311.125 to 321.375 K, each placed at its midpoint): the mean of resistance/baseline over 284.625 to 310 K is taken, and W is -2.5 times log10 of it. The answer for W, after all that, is 0.03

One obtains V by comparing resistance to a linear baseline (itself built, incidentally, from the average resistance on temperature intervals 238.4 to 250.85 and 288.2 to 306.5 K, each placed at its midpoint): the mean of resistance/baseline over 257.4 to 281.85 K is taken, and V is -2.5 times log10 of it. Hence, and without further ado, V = -0.16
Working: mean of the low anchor 19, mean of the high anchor 25.7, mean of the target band 25.7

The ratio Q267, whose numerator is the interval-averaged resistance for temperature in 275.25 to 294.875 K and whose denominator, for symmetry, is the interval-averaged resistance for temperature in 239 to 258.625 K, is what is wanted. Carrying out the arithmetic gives 1.4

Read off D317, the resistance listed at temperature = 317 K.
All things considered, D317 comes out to 27.67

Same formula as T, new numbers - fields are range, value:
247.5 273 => 22.2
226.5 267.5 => 22.5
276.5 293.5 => 25.4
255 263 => 23.4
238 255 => 18.3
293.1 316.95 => 26.3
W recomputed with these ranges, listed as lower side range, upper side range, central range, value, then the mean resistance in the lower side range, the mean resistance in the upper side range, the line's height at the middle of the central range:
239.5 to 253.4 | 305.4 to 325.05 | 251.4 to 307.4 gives -0.14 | 17.6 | 26.6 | 21.9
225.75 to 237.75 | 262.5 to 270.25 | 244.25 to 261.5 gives 0.41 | 26.7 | 26.3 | 26.5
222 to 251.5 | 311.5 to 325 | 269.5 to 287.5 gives -0.04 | 23.1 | 26.6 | 24.9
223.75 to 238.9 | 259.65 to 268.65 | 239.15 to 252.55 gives 0.42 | 26.7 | 26.1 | 26.4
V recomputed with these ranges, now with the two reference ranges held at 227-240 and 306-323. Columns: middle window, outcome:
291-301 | 0.03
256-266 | 0.09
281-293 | 0.05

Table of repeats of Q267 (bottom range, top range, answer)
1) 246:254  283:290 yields 1.73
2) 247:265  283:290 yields 1.28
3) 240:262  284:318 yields 1.36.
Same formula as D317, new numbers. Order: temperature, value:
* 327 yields 25.66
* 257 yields 21.41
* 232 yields 26.4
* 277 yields 25.44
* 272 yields 26.97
